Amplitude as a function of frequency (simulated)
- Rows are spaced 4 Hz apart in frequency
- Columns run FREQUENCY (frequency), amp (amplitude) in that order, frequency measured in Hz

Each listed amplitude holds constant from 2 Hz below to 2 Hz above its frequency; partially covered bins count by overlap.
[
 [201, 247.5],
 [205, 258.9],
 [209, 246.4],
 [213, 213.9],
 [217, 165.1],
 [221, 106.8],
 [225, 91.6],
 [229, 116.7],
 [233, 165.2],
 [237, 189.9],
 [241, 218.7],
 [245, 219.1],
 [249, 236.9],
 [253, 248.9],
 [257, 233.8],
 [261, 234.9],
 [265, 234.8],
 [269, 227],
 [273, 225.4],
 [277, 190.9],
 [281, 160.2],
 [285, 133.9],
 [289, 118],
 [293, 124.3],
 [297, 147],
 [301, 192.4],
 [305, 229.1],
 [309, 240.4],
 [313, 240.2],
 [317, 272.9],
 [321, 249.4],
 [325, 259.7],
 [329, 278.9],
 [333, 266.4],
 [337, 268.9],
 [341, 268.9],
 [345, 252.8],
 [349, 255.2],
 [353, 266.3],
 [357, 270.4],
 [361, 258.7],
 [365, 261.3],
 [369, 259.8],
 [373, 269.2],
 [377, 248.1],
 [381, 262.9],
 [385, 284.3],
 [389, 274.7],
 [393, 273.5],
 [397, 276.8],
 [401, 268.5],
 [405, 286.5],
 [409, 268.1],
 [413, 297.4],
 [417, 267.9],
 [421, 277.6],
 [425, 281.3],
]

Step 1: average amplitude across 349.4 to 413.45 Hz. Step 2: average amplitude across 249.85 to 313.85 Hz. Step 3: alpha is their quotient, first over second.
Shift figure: 1.4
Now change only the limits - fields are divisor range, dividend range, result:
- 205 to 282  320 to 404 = 1.34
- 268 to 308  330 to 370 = 1.50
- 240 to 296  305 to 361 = 1.30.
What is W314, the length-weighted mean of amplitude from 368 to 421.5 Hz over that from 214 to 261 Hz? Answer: 1.5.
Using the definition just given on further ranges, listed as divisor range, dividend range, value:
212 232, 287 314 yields 1.34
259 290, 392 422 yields 1.44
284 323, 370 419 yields 1.39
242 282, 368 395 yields 1.20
